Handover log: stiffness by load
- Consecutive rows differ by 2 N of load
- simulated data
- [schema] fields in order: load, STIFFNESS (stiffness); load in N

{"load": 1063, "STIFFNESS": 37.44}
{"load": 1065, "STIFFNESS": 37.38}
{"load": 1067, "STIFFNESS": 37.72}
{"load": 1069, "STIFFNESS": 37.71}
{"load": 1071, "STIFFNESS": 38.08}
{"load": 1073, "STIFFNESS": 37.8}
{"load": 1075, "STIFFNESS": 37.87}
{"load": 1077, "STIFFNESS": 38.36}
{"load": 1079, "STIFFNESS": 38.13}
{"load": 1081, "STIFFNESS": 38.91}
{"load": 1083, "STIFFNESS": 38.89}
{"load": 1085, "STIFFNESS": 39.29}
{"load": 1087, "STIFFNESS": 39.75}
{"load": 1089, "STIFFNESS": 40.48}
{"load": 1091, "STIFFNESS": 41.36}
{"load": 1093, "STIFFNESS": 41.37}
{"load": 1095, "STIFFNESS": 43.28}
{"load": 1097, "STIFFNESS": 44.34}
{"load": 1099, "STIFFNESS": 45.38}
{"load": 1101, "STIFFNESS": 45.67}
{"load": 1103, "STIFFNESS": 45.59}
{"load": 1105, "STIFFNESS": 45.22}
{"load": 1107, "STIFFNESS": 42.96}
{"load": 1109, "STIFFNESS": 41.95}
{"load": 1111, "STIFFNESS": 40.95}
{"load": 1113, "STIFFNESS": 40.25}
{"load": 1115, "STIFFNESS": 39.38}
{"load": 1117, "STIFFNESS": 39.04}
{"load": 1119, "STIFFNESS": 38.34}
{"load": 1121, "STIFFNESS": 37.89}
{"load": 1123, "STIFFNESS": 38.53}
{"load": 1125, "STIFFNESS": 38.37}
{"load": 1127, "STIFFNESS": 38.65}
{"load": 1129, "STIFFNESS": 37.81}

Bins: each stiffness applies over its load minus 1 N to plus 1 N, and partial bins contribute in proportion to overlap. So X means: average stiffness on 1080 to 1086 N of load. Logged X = 39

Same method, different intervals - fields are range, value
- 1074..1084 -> 38.4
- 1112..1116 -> 39.8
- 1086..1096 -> 41.2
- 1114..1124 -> 38.6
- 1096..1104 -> 45.2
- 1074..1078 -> 38.1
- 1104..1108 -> 44.1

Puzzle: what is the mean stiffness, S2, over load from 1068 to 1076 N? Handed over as 37.9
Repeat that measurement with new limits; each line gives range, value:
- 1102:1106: 45.4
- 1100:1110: 44.3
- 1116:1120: 38.7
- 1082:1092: 40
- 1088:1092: 40.9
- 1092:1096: 42.3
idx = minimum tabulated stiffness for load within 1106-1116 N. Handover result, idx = 39.38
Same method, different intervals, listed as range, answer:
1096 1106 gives 44.34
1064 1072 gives 37.38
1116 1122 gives 37.89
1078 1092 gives 38.13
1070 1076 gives 37.8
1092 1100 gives 41.37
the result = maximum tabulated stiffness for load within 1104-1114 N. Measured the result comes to 45.22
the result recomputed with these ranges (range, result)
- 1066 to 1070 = 37.72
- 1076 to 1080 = 38.36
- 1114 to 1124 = 39.38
